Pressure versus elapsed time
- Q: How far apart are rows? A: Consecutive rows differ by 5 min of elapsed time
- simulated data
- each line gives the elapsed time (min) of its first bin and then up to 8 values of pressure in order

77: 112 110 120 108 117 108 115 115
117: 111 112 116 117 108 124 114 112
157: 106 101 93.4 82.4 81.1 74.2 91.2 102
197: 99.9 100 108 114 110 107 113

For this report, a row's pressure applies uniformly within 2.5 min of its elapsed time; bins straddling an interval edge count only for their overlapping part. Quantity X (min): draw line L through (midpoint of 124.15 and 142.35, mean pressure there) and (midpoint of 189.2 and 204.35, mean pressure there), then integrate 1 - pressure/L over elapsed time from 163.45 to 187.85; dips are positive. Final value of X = 4.8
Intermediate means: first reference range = 115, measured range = 84.7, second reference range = 100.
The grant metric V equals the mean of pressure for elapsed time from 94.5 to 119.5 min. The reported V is 113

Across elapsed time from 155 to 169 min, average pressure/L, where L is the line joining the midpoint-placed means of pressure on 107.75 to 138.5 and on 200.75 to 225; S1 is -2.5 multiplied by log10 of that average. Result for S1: 0.11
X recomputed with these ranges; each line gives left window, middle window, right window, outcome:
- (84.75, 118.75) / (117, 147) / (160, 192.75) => -3.4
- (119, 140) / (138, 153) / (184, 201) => -1.0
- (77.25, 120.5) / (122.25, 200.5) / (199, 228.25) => 6.2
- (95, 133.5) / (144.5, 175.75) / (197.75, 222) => 2.8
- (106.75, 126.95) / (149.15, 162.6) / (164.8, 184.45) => -2.1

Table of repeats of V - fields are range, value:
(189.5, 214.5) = 105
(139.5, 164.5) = 111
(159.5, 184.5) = 86.4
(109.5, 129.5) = 114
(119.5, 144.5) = 115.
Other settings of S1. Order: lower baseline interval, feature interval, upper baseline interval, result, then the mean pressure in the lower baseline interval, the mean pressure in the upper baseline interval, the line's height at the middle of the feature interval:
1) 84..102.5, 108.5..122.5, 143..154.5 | 0.01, 114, 114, 114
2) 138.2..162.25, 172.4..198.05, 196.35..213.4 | 0.21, 112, 106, 108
